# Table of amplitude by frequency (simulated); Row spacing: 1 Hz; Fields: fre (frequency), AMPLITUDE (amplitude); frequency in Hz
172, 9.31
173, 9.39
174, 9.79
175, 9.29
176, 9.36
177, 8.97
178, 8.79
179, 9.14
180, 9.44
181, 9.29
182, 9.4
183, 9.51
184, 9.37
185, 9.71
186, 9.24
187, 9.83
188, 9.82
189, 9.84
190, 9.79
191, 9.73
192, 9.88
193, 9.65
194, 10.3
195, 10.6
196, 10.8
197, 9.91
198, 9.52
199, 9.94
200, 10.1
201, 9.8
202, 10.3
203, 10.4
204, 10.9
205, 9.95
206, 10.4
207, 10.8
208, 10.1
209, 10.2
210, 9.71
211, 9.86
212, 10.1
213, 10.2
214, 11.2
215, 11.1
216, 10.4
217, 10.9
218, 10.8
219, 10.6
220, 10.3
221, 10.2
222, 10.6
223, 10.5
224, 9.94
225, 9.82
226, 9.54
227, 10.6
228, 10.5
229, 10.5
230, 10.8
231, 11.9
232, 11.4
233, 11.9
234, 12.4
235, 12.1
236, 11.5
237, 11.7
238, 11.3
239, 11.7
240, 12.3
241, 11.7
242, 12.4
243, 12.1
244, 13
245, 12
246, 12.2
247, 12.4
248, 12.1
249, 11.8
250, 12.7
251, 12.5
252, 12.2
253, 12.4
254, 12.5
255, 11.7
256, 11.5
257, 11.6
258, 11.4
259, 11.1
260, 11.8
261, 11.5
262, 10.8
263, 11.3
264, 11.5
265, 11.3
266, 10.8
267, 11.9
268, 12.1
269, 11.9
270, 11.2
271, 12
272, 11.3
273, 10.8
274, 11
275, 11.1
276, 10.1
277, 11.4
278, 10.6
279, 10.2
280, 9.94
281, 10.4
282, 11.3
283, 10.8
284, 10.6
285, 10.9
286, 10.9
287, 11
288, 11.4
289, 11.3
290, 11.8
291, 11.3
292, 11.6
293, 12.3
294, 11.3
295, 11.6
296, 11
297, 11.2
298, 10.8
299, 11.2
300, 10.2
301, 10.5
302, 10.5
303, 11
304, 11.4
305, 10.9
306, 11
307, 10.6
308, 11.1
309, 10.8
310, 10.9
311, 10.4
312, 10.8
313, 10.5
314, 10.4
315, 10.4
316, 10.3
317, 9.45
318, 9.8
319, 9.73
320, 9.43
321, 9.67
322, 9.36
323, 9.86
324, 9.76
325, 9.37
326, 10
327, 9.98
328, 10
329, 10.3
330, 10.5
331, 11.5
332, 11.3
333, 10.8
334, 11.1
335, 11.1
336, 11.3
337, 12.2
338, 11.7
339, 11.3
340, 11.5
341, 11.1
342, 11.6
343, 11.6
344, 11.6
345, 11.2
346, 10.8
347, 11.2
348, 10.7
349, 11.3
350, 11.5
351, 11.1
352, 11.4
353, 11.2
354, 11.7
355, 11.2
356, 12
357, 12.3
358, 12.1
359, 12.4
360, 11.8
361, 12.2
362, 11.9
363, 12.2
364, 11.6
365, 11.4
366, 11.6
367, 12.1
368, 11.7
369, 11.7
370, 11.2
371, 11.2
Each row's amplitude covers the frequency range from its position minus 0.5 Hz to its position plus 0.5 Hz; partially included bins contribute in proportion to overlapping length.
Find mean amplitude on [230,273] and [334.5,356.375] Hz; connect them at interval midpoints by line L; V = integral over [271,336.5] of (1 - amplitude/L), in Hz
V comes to 4.9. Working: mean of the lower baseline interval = 11.8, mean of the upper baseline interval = 11.4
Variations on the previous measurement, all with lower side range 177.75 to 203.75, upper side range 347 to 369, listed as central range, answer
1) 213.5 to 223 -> -0.53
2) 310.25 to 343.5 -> 2.28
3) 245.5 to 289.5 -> -3.07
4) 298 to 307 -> 0.19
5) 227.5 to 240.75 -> -1.62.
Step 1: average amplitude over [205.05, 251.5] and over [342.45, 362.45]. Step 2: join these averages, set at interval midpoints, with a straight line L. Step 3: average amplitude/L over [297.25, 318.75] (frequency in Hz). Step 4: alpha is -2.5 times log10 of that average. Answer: 0.08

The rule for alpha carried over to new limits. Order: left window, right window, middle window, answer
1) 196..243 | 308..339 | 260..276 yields -0.074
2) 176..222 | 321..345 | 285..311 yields -0.049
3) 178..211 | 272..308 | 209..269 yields -0.092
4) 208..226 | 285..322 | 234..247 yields -0.152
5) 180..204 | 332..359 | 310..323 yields 0.111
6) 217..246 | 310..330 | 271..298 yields -0.057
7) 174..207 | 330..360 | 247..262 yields -0.138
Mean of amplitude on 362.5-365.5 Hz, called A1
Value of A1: 11.7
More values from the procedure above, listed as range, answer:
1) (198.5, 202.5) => 10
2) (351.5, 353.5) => 11.3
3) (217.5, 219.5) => 10.7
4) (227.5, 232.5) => 11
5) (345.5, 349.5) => 11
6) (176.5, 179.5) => 8.97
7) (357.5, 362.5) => 12.1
